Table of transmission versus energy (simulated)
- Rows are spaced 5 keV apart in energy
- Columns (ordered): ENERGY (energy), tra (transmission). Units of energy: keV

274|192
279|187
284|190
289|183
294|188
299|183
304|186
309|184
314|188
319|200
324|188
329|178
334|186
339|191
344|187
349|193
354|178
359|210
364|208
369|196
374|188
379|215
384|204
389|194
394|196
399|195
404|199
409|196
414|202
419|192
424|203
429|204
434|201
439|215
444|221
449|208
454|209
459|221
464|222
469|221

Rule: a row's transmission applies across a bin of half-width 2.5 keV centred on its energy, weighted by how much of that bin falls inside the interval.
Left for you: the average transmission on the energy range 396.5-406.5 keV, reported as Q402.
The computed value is 197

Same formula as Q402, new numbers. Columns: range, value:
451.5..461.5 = 215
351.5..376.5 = 196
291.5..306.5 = 186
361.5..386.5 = 202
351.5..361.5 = 194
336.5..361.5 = 192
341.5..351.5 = 190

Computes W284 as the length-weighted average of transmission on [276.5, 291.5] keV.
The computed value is 187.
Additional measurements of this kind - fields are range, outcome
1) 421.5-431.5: 204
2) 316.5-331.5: 189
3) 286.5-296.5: 186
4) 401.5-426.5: 198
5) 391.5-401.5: 196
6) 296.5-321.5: 188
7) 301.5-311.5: 185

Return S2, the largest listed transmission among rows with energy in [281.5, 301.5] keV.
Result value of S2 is 190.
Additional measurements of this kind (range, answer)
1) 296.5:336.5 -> 200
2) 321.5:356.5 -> 193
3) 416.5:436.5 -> 204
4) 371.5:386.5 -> 215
